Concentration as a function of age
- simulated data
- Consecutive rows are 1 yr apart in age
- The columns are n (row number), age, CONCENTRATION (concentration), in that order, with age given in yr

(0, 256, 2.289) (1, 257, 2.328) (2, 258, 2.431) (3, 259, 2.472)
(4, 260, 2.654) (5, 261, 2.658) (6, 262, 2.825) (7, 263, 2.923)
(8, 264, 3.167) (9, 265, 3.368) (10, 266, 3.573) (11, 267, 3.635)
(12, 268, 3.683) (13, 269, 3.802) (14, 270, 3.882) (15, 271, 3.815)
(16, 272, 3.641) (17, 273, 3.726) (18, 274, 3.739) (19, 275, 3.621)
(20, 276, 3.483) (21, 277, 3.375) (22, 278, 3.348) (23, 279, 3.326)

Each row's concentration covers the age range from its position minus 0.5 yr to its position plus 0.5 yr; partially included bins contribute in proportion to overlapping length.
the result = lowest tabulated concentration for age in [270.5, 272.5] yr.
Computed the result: 3.641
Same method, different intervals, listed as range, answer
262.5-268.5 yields 2.923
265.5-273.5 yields 3.573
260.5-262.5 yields 2.658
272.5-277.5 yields 3.375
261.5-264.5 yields 2.825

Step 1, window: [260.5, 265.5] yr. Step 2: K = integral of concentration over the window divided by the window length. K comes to 2.99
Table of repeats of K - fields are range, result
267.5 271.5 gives 3.8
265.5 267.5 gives 3.6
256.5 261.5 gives 2.51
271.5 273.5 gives 3.68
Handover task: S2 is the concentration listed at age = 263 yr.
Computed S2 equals 2.923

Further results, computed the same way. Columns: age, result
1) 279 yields 3.326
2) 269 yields 3.802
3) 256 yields 2.289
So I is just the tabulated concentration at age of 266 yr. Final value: 3.573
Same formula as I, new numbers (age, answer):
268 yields 3.683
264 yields 3.167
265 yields 3.368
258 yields 2.431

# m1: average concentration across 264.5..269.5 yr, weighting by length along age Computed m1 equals 3.61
